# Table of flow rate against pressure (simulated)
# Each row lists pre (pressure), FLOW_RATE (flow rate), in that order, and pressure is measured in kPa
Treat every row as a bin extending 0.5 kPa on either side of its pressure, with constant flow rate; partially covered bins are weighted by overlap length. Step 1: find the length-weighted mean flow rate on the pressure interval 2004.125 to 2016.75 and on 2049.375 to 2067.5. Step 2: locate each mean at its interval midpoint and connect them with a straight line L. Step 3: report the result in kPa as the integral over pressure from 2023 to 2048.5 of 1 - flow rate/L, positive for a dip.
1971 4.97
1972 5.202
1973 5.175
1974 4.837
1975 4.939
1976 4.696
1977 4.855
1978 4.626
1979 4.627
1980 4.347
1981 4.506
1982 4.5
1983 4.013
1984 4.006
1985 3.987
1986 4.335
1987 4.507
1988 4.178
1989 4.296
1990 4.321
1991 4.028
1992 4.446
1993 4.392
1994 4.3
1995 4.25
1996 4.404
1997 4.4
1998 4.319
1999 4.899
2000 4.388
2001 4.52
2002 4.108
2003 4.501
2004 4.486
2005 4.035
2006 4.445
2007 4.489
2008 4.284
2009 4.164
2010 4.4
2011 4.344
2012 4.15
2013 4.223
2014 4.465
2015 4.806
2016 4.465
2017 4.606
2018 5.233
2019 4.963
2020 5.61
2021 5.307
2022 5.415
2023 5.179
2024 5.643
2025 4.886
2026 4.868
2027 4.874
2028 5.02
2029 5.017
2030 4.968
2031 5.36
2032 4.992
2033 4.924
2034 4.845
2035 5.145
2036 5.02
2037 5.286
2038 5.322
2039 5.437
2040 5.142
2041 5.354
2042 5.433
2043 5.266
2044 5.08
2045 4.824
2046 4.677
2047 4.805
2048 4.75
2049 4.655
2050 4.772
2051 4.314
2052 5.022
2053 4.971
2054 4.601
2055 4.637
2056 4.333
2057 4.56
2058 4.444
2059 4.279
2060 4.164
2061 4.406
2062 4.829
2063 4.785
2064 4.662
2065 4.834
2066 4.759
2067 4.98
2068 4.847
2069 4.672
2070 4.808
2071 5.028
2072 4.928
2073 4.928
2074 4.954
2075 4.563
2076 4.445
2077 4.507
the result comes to -3.3 kPa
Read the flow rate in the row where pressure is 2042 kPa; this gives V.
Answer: 5.433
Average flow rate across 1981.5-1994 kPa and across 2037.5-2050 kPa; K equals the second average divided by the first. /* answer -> 1.19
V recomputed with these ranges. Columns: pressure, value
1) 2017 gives 4.606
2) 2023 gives 5.179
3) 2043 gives 5.266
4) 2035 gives 5.145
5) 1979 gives 4.627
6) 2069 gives 4.672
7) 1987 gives 4.507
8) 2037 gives 5.286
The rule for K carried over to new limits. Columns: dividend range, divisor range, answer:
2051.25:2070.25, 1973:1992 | 1.05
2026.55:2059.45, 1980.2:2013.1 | 1.14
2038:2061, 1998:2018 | 1.08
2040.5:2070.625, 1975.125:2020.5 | 1.07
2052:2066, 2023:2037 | 0.91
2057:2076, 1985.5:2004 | 1.08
